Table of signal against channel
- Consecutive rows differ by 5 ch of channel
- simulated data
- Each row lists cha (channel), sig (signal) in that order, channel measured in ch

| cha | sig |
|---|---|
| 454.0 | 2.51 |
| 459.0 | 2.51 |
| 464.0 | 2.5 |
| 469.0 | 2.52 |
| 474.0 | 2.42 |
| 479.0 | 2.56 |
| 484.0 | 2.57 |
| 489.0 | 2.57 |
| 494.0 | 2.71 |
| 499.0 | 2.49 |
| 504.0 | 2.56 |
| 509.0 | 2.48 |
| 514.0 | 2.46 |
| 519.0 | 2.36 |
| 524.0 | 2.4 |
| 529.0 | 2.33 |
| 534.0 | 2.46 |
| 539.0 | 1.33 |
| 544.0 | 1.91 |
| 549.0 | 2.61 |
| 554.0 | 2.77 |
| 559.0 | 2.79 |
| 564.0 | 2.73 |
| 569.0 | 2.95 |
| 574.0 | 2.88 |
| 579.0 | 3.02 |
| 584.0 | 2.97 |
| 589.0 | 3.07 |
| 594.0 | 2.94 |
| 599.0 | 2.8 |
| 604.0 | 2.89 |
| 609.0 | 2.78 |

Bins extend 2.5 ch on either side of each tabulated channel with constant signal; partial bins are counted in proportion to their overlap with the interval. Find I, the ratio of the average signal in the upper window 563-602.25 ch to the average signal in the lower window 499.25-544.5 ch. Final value 1.28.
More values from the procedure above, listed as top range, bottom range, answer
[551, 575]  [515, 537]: 1.19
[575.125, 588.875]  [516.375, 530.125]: 1.27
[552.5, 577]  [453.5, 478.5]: 1.13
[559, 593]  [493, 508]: 1.14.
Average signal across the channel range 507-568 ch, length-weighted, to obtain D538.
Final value 2.4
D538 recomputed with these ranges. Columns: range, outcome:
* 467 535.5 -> 2.49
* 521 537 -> 2.36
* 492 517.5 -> 2.53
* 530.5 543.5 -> 1.93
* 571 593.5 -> 2.98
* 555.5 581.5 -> 2.87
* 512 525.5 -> 2.41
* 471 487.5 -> 2.52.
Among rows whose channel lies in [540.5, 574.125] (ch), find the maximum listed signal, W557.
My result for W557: 2.95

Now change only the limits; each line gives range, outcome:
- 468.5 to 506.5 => 2.71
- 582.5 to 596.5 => 3.07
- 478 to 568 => 2.79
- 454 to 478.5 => 2.52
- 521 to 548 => 2.46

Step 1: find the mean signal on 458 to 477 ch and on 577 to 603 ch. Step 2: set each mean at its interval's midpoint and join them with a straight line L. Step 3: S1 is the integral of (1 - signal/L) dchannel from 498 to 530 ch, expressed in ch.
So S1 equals 2.7 ch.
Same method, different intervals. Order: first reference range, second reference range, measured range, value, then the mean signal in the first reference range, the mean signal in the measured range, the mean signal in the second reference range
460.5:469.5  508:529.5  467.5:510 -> -1.4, 2.51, 2.54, 2.41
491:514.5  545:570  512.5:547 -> 5.9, 2.55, 2.18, 2.71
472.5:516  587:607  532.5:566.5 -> 4.7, 2.54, 2.37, 2.92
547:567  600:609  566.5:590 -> -1.6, 2.73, 2.97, 2.84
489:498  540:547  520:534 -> -1.9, 2.63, 2.38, 1.84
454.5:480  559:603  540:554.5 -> 2.7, 2.5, 2.27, 2.91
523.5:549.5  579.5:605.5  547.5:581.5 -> -4.0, 2.12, 2.83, 2.94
